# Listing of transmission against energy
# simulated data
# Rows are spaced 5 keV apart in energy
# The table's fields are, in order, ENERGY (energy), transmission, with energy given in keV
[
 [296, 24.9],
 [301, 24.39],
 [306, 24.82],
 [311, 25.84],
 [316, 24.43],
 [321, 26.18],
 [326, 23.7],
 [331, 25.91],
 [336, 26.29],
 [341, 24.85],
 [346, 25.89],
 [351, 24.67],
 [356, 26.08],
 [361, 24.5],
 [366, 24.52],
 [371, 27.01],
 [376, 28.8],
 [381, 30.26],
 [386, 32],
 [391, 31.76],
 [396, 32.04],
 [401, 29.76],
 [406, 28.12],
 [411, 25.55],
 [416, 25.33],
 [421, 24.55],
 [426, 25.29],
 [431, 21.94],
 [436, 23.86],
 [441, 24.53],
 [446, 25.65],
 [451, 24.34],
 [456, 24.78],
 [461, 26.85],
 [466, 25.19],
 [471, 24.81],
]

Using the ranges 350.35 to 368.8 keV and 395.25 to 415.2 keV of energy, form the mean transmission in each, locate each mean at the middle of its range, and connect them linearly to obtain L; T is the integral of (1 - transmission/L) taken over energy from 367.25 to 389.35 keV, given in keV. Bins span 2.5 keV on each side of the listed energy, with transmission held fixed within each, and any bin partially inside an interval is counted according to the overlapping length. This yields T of -2.5 keV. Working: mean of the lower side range 25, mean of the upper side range 28.3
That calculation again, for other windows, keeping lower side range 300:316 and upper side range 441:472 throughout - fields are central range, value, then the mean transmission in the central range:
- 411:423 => 0.04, 25.1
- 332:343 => -0.27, 25.6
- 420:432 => 0.52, 24.1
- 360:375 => -0.41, 25.8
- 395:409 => -2.48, 29.6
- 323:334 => 0.04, 24.9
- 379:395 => -4.03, 31.4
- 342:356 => -0.18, 25.4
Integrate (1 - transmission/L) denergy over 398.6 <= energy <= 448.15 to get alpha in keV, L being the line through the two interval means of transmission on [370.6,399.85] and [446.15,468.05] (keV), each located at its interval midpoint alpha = 4.2 keV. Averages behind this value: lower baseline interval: 30.5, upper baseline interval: 25.3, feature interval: 25.4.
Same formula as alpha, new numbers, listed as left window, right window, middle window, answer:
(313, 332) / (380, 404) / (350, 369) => 2.2 keV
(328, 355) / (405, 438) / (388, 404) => -3.9 keV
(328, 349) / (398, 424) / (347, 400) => -3.9 keV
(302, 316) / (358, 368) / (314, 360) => -0.9 keV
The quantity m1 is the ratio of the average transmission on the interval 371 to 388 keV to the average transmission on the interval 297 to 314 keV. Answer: 1.2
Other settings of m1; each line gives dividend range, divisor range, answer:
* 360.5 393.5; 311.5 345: 1.13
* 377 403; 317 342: 1.22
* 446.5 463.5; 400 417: 0.93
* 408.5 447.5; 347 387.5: 0.91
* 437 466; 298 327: 1.01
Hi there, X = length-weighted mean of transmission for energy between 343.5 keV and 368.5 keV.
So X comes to 25.1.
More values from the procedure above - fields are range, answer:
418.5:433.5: 23.9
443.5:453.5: 25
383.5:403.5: 31.4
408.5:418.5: 25.4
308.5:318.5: 25.1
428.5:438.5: 22.9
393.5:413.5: 28.9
